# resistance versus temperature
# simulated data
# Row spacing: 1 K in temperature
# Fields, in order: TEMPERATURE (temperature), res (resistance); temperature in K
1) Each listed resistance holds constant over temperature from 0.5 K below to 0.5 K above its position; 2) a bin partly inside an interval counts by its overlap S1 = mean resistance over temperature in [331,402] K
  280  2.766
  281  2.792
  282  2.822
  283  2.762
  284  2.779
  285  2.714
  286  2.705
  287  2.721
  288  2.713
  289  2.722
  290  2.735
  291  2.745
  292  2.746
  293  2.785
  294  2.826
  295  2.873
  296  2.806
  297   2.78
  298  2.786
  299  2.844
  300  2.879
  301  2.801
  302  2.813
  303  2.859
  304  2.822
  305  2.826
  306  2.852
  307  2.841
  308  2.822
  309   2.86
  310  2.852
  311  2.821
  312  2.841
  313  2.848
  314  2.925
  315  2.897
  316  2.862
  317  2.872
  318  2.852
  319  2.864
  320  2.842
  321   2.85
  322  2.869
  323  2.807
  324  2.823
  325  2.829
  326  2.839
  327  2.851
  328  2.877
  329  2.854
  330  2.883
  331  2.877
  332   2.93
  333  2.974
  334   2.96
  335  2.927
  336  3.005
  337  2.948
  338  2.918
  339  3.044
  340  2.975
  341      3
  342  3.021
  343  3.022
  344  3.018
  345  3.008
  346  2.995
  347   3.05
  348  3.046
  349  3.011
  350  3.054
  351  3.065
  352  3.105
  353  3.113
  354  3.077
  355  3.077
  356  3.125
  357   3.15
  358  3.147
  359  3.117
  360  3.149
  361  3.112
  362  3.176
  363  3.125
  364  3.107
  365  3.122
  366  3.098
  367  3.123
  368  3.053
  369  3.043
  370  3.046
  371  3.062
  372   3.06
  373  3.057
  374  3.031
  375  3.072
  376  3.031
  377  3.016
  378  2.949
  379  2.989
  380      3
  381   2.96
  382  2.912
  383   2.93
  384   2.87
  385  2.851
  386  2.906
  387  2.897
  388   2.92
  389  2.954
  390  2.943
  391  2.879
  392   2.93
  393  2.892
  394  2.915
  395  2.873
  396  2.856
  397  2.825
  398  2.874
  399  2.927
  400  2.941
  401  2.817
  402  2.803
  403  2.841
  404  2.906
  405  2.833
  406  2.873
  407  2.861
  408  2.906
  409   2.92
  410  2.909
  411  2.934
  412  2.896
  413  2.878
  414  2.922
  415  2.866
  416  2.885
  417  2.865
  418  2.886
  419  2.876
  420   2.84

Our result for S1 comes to 3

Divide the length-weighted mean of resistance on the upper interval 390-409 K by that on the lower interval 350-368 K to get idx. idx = 0.9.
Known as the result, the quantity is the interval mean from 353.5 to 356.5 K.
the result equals 3.09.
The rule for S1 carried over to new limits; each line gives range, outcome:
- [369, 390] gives 2.98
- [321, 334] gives 2.87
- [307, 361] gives 2.95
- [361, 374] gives 3.09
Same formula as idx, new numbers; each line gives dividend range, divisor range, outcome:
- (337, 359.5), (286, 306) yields 1.09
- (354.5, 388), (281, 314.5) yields 1.08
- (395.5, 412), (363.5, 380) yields 0.94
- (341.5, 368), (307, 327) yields 1.08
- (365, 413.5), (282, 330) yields 1.04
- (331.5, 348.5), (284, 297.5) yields 1.08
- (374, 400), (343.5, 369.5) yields 0.95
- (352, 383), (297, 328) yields 1.08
